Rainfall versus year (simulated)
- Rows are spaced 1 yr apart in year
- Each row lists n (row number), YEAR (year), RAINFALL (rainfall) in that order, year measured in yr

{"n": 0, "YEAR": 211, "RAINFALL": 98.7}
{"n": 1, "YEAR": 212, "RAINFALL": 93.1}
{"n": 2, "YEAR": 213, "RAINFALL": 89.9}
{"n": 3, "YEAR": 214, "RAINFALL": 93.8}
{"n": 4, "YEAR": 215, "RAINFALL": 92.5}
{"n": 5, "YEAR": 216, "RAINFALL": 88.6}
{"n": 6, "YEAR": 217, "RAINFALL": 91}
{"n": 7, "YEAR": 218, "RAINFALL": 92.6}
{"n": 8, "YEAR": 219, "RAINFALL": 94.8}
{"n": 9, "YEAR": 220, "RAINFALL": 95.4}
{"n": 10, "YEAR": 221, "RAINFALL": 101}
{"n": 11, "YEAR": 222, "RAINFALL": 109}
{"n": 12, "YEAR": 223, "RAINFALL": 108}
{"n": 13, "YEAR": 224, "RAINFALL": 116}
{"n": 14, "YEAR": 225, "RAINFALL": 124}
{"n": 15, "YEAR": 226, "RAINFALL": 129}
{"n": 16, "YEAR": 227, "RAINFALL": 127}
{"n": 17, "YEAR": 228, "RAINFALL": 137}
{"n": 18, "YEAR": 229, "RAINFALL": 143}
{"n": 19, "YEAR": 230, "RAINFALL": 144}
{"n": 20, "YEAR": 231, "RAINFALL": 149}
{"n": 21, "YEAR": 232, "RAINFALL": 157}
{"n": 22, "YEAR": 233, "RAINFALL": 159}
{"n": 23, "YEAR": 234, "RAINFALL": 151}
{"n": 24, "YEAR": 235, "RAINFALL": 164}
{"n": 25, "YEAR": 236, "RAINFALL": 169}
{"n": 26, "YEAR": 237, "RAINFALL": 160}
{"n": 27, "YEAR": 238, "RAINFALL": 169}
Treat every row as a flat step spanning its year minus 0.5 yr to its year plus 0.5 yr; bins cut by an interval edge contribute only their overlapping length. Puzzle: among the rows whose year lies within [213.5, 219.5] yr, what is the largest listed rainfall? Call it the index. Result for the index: 94.8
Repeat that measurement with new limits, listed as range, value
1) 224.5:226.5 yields 129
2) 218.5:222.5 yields 109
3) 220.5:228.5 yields 137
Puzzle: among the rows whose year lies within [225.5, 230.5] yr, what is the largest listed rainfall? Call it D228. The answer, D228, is 144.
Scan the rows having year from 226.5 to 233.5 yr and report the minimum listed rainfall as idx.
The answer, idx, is 127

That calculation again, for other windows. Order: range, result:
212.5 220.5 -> 88.6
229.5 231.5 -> 144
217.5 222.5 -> 92.6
